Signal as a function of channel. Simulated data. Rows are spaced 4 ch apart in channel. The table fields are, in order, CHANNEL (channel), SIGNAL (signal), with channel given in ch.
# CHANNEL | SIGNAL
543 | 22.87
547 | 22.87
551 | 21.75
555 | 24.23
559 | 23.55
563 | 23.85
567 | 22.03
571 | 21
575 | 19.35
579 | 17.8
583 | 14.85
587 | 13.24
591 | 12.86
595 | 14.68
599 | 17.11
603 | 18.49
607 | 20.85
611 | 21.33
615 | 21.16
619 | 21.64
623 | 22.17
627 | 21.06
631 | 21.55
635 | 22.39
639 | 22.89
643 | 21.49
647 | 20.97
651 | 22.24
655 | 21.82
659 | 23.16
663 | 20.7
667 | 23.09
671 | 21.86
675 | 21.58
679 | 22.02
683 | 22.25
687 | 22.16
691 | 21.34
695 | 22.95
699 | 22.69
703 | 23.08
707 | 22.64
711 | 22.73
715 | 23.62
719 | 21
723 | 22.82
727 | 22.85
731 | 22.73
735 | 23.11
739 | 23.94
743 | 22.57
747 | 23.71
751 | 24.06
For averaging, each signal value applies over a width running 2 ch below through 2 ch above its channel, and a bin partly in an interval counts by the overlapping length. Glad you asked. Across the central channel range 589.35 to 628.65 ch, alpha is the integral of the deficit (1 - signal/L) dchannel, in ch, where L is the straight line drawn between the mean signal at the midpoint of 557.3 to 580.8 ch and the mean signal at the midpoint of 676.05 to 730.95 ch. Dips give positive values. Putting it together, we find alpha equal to 4.5 ch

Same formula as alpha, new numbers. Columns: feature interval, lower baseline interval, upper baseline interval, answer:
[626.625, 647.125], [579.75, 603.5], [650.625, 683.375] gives -2.7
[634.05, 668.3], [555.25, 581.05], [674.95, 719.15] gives 0.0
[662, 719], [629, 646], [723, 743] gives 0.7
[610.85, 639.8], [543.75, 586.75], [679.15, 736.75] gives -0.2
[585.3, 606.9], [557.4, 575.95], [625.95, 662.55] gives 6.1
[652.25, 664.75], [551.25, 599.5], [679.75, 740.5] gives -0.4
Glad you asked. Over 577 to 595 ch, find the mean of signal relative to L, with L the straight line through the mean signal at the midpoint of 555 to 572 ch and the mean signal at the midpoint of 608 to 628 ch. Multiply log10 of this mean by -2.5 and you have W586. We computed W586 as 0.454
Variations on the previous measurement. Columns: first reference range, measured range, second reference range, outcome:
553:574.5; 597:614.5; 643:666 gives 0.139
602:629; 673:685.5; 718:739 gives 0.001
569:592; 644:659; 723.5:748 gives -0.117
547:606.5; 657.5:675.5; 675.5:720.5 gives -0.027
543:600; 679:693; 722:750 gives 0.003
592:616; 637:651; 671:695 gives -0.080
